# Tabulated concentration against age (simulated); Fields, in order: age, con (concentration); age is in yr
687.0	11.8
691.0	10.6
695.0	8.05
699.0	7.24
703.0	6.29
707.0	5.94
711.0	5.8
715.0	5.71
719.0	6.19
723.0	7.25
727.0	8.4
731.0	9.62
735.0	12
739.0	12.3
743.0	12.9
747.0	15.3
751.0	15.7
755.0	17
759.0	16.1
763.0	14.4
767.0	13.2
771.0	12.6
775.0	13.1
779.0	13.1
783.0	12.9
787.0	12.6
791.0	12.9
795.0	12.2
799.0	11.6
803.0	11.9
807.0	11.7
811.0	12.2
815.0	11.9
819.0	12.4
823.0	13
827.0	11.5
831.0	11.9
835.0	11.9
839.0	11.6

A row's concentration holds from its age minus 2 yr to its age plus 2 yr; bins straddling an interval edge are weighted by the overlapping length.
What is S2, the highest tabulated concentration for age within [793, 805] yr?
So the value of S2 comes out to 12.2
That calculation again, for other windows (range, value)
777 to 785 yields 13.1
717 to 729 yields 8.4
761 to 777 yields 14.4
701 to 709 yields 6.29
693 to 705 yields 8.05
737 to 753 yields 15.7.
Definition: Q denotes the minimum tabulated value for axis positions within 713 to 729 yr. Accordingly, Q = 5.71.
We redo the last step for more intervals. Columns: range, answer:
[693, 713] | 5.8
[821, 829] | 11.5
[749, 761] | 15.7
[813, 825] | 11.9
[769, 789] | 12.6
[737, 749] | 12.3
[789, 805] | 11.6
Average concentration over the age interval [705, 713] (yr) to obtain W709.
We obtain 5.87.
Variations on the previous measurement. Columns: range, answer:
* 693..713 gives 6.66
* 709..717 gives 5.75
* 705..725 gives 6.18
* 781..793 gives 12.8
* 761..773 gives 13.4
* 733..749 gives 13.1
